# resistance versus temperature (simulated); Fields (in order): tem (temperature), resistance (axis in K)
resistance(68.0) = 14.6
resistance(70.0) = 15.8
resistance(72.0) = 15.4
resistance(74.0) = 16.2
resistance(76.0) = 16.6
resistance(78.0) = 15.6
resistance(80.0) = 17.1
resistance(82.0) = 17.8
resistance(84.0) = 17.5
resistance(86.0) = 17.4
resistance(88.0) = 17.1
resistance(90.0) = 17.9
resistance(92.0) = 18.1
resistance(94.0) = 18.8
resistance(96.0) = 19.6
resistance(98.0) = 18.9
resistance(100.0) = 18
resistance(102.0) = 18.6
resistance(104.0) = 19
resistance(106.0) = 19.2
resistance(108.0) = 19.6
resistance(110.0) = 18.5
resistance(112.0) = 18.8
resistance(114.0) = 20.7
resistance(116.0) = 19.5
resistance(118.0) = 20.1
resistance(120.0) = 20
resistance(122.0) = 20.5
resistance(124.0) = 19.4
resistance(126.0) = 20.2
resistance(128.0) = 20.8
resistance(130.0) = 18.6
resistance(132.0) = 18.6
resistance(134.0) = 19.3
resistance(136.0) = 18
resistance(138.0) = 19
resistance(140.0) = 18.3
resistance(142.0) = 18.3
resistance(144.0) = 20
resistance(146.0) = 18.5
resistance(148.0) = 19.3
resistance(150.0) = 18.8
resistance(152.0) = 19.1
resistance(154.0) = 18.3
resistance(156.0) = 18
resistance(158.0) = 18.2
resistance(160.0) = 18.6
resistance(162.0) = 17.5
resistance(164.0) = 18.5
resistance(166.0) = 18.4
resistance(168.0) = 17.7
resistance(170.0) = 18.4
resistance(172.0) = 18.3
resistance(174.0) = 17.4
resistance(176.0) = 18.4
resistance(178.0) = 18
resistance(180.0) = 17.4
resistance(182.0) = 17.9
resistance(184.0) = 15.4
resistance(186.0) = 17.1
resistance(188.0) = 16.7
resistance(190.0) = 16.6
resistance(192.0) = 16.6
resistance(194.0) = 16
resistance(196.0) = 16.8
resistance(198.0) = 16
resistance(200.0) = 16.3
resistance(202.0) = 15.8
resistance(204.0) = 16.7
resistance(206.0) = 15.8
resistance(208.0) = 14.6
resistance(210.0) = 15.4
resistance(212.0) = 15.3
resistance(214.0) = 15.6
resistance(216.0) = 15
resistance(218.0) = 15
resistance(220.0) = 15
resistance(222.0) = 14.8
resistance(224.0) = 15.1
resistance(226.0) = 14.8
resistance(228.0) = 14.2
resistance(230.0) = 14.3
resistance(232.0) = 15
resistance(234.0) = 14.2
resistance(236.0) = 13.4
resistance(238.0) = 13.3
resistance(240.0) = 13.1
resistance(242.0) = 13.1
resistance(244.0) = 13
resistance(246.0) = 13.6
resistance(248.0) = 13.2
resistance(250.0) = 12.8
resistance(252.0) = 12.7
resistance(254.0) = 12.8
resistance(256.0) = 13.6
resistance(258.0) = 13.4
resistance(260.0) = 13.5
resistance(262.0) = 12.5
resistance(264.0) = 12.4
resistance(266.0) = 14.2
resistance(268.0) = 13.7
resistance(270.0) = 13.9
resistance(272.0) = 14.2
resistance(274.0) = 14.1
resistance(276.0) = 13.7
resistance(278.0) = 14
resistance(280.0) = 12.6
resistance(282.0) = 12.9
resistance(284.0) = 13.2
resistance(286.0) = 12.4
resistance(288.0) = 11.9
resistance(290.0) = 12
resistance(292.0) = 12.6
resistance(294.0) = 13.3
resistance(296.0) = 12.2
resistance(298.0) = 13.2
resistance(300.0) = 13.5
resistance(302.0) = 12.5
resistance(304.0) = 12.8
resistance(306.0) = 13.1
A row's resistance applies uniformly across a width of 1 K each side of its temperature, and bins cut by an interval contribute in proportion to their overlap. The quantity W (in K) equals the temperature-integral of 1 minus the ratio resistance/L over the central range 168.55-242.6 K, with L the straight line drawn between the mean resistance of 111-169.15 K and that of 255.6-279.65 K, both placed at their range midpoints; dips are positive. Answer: 2.1 K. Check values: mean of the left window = 19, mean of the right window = 13.6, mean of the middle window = 15.8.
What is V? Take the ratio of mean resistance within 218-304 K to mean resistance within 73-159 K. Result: 0.72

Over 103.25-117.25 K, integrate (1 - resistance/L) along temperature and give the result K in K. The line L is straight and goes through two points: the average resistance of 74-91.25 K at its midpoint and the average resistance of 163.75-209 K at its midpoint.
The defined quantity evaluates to -1.9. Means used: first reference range 17.1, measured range 19.3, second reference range 17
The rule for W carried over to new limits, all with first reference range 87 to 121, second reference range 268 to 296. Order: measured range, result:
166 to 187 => -1.3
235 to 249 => 1.2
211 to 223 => 0.1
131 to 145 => -0.7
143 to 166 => -1.7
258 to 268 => 0.4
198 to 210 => -0.1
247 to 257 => 0.8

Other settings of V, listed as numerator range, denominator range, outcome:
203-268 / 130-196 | 0.78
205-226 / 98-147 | 0.79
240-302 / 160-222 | 0.79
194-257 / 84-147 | 0.77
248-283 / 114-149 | 0.69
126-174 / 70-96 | 1.09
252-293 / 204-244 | 0.90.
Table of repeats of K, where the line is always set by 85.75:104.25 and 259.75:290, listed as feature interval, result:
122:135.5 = -1.6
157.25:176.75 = -2.2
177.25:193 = -1.2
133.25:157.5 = -2.6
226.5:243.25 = 0.6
